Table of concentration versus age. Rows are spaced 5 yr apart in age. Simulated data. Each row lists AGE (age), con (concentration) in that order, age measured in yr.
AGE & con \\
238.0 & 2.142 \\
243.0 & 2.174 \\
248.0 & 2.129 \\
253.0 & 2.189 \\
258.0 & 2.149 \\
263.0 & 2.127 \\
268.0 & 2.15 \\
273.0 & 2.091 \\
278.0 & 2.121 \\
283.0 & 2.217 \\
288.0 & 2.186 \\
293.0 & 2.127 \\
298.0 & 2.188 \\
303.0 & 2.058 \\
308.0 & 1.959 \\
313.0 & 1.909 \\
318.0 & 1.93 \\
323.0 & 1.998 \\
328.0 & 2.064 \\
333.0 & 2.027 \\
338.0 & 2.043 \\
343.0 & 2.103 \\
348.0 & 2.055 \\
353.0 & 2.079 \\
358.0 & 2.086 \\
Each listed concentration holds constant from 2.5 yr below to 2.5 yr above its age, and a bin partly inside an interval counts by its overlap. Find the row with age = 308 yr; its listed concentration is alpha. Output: 1.959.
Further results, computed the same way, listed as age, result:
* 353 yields 2.079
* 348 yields 2.055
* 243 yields 2.174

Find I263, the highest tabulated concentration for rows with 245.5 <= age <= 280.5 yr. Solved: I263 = 2.189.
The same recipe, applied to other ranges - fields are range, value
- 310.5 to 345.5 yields 2.103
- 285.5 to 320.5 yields 2.188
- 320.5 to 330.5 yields 2.064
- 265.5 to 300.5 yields 2.217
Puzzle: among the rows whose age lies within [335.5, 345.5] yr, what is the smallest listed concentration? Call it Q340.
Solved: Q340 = 2.043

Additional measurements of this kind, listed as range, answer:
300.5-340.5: 1.909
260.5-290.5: 2.091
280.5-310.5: 1.959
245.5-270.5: 2.127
